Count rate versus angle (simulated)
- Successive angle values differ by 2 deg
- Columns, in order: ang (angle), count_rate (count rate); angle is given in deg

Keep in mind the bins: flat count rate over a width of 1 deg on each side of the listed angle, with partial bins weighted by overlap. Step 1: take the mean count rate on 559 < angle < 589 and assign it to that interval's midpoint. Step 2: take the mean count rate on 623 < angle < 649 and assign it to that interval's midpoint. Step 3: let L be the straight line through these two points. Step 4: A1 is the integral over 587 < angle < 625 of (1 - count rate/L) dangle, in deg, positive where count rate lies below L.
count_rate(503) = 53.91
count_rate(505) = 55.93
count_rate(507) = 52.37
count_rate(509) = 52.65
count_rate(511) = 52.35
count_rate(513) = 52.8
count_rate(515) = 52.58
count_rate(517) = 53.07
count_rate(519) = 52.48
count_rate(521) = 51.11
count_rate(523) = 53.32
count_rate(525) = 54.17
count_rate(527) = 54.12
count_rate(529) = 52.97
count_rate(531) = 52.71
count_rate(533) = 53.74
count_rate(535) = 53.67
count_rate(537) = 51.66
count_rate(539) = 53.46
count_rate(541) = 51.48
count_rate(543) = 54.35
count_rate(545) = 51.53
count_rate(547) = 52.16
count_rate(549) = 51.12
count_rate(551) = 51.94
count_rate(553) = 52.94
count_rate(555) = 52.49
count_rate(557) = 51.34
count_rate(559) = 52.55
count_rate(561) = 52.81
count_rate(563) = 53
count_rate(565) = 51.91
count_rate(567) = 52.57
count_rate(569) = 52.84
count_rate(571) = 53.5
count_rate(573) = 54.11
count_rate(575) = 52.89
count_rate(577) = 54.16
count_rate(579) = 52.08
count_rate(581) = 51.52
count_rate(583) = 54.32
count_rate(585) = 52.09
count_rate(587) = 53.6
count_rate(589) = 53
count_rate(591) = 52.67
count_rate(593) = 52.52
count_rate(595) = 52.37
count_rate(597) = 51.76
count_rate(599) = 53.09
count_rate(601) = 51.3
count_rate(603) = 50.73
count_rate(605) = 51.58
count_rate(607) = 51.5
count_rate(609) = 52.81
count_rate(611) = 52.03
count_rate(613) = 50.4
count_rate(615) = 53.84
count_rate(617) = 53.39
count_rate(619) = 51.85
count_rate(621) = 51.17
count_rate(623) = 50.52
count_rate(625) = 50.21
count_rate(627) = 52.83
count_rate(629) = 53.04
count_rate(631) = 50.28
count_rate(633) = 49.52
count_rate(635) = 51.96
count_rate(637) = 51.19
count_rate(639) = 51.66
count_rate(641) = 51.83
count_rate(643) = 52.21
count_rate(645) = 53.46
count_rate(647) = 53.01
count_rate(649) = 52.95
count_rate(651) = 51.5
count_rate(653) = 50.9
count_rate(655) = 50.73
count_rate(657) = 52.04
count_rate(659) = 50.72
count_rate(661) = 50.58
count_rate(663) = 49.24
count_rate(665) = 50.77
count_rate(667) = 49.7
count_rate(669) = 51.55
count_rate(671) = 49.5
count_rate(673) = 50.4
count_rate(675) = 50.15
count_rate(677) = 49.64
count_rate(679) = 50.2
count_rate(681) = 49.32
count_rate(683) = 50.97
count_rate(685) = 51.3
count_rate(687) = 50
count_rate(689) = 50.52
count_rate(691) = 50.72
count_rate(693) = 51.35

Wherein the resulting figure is 0.23 deg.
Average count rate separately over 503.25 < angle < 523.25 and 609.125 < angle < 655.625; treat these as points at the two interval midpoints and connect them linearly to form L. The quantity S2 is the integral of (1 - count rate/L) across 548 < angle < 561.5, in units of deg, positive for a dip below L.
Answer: 0.1 deg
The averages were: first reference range 52.9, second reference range 51.8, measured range 52.1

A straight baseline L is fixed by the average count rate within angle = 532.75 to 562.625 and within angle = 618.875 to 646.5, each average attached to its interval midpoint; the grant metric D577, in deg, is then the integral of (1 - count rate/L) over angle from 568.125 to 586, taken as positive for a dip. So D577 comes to -0.31 deg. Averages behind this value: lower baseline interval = 52.5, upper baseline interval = 51.6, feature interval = 53.1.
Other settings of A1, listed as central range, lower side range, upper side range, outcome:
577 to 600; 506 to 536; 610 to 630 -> -0.20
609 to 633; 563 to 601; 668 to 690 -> 0.04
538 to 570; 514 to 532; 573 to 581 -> 0.34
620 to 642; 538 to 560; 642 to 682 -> 0.01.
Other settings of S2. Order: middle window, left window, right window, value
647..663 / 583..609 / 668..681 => -0.2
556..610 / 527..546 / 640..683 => -0.4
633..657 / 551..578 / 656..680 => -0.4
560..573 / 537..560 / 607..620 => -0.1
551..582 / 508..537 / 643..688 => -0.2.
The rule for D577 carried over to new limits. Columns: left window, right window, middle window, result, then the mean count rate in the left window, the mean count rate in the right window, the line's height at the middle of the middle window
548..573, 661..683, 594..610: -0.1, 52.5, 50.1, 51.6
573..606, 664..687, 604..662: -0.4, 52.5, 50.3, 51.4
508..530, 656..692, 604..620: -0.2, 52.9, 50.4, 51.4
